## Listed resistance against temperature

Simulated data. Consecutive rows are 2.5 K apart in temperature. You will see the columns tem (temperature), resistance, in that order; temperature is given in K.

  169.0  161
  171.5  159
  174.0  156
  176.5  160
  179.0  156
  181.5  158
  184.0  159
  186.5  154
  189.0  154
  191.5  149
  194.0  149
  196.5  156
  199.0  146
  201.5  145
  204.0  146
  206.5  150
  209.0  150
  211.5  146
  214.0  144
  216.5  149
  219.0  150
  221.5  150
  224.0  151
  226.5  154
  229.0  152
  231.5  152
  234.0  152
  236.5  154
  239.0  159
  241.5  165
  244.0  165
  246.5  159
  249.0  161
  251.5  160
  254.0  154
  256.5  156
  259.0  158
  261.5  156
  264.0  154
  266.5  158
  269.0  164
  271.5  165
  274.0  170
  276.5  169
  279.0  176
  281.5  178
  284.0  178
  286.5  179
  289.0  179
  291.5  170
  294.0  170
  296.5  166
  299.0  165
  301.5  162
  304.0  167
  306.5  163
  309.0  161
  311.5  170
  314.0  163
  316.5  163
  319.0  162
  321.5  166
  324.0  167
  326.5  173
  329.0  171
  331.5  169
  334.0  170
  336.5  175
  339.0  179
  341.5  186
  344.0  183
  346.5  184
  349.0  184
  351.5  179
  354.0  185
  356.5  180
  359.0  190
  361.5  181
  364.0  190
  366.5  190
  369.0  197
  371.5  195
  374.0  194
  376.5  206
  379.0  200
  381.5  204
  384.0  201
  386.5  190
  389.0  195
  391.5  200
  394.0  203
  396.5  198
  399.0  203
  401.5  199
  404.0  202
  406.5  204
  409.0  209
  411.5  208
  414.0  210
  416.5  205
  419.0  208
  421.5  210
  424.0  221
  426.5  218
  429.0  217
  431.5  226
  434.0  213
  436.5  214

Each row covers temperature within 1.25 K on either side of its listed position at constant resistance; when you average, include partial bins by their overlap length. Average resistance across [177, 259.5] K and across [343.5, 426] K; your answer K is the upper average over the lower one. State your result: 1.29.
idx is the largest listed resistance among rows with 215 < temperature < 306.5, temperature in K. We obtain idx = 179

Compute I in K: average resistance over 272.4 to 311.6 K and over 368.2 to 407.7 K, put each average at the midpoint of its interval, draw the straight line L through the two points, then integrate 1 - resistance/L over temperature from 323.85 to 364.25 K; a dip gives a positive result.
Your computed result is 1.49 K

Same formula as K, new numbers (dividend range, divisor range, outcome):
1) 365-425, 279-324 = 1.20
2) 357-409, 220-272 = 1.26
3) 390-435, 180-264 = 1.36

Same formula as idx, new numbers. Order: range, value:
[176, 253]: 165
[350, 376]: 197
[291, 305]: 170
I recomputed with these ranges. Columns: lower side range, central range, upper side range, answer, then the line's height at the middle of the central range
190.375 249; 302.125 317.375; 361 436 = 1.2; 178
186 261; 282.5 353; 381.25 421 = 3.0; 179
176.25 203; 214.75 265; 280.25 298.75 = 2.5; 163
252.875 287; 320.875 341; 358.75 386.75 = 1.2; 183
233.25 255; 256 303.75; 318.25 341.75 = -0.9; 164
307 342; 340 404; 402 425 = -1.0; 190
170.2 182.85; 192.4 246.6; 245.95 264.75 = 2.0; 158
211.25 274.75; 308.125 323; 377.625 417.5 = 1.1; 178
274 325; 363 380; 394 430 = -0.2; 194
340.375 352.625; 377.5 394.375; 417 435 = 0.0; 199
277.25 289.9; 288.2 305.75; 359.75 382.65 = 1.2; 180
